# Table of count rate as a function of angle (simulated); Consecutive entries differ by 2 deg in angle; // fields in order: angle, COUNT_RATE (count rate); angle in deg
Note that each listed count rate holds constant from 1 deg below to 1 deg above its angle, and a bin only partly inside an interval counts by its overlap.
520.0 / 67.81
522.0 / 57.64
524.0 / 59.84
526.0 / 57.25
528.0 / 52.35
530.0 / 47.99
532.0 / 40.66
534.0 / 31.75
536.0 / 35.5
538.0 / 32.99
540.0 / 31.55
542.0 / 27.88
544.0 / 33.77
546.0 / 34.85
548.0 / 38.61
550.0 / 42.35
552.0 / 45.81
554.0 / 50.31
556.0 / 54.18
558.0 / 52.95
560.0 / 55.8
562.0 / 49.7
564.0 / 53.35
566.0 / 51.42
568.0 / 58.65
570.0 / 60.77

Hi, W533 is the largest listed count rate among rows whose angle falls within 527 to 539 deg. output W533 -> 52.35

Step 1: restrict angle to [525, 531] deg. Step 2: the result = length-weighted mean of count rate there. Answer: 52.5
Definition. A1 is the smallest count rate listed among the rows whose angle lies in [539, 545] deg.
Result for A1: 27.88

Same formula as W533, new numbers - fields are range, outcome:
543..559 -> 54.18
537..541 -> 32.99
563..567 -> 53.35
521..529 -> 59.84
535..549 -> 38.61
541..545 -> 33.77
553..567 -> 55.8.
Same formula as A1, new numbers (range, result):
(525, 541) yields 31.55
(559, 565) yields 49.7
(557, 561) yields 52.95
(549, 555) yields 42.35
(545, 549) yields 34.85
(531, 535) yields 31.75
